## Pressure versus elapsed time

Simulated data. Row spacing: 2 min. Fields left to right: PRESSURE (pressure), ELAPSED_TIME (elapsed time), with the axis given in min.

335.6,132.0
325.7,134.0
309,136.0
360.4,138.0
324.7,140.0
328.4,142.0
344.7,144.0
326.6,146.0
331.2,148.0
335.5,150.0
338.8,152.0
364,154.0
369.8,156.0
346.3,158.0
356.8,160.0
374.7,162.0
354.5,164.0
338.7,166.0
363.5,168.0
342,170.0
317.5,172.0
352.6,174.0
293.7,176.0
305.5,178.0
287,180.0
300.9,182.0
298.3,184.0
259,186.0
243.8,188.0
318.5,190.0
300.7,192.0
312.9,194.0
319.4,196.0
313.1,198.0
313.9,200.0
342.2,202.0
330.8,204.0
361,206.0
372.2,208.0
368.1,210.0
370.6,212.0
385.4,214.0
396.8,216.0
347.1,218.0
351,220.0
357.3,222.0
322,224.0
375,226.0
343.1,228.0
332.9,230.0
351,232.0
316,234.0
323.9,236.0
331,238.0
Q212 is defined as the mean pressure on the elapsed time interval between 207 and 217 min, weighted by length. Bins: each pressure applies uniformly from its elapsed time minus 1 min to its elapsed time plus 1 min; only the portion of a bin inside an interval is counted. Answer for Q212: 379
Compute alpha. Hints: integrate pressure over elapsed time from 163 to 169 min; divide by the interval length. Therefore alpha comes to 352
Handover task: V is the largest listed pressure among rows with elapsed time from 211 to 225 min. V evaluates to 396.8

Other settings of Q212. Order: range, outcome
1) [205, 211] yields 367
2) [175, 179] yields 300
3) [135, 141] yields 331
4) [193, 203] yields 320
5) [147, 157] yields 348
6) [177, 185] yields 298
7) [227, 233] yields 342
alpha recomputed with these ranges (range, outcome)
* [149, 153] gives 337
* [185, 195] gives 287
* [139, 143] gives 327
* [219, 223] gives 354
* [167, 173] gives 341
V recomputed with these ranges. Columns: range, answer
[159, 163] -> 374.7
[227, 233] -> 351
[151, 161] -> 369.8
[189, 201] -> 319.4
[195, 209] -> 372.2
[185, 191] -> 318.5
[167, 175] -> 363.5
